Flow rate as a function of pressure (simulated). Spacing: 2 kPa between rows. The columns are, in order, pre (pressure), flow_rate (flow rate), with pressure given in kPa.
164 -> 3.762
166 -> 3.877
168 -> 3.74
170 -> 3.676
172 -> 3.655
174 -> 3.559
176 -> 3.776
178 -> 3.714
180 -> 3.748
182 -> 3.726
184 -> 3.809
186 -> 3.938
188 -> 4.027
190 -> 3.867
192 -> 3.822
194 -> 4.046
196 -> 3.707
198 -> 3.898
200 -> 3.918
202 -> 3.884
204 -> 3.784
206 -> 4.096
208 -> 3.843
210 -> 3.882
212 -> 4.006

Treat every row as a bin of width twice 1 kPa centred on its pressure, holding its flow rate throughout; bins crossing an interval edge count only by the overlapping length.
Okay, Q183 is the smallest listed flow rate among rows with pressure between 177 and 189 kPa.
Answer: 3.714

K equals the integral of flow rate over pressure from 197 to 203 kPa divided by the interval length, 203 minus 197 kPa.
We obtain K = 3.9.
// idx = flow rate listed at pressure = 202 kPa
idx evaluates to 3.884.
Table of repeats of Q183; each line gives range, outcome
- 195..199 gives 3.707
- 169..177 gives 3.559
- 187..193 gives 3.822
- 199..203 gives 3.884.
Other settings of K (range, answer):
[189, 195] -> 3.91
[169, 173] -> 3.67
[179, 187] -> 3.81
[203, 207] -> 3.94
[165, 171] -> 3.76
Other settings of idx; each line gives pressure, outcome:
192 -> 3.822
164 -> 3.762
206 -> 4.096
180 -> 3.748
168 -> 3.74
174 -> 3.559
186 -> 3.938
